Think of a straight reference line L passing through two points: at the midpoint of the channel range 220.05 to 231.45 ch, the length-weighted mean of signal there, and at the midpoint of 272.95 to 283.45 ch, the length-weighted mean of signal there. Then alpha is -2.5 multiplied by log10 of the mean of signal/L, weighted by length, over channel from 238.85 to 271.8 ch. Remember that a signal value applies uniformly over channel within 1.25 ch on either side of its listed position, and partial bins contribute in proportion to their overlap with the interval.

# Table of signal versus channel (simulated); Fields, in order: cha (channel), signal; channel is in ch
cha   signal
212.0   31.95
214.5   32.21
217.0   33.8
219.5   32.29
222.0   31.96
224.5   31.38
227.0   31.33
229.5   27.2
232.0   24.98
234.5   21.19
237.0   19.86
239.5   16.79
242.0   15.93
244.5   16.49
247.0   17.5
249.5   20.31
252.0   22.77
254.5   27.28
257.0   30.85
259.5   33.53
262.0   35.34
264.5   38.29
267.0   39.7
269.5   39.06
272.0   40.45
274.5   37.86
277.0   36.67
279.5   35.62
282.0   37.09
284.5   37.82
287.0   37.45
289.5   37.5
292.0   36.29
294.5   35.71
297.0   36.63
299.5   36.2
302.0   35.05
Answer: 0.23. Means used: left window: 30.2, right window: 36.9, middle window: 27.8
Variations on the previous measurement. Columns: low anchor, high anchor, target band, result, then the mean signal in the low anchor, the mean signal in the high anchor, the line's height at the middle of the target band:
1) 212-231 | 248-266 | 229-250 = 0.47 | 31.4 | 29.7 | 30.6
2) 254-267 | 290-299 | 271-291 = -0.06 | 34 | 36.3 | 35.4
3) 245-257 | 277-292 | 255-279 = -0.24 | 22.5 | 37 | 29.4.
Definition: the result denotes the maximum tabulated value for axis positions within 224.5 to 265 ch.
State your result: 38.29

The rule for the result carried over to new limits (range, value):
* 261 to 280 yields 40.45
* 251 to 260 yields 33.53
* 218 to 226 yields 32.29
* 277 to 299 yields 37.82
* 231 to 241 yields 24.98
